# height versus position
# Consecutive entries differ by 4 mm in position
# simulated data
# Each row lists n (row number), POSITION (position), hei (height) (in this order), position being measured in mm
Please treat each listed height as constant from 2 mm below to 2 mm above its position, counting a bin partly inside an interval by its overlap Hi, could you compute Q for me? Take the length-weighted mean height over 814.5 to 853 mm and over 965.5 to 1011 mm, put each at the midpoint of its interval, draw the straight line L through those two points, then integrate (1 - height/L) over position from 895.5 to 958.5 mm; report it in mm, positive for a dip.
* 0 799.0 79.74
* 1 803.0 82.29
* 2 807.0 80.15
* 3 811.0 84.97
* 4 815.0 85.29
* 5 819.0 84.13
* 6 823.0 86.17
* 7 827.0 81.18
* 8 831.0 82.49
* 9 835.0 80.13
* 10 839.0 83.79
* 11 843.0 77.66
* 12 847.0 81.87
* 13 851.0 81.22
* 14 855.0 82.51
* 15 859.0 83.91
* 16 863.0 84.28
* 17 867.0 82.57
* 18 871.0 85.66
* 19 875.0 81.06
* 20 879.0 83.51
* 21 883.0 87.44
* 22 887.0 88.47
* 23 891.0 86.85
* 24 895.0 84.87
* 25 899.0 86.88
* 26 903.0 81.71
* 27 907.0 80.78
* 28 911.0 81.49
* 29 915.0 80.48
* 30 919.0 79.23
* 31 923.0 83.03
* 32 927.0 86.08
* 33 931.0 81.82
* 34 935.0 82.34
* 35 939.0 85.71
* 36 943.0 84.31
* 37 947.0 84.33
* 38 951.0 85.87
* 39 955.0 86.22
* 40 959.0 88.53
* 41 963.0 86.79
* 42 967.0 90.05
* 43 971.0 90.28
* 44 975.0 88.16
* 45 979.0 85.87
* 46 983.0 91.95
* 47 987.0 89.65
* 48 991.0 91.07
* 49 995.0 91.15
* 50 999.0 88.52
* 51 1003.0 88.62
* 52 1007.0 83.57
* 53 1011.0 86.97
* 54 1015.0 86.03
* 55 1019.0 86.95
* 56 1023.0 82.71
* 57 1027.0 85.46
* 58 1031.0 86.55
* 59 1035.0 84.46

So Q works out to 2.0 mm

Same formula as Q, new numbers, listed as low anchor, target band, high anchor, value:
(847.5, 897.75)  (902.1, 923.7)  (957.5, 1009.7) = 1.25 mm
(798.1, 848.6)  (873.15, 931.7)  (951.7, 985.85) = 1.37 mm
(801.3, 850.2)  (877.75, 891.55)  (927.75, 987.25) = -0.38 mm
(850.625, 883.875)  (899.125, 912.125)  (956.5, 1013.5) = 0.47 mm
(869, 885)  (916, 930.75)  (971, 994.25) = 0.71 mm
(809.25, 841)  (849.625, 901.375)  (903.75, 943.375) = -1.01 mm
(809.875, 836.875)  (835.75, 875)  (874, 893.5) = 1.01 mm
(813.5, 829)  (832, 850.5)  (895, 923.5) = 0.60 mm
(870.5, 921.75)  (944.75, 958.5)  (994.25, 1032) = -0.12 mm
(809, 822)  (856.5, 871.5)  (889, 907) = 0.15 mm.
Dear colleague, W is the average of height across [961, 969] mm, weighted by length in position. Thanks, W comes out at 88.4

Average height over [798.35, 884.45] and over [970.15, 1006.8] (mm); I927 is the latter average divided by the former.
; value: 1.08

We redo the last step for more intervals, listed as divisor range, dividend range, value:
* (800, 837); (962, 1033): 1.06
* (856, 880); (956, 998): 1.07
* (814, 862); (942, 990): 1.06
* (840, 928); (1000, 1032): 1.03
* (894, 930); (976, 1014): 1.07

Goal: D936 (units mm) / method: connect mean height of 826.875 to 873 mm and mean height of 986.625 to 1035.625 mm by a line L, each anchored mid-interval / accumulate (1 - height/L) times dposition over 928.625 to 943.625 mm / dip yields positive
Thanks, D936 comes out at 0.2 mm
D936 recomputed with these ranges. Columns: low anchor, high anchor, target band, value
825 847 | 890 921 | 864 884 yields -0.5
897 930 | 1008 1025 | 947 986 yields -1.9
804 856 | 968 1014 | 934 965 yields 0.5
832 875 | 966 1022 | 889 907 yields -0.1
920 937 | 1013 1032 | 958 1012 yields -2.7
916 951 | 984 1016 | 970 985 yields -0.4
